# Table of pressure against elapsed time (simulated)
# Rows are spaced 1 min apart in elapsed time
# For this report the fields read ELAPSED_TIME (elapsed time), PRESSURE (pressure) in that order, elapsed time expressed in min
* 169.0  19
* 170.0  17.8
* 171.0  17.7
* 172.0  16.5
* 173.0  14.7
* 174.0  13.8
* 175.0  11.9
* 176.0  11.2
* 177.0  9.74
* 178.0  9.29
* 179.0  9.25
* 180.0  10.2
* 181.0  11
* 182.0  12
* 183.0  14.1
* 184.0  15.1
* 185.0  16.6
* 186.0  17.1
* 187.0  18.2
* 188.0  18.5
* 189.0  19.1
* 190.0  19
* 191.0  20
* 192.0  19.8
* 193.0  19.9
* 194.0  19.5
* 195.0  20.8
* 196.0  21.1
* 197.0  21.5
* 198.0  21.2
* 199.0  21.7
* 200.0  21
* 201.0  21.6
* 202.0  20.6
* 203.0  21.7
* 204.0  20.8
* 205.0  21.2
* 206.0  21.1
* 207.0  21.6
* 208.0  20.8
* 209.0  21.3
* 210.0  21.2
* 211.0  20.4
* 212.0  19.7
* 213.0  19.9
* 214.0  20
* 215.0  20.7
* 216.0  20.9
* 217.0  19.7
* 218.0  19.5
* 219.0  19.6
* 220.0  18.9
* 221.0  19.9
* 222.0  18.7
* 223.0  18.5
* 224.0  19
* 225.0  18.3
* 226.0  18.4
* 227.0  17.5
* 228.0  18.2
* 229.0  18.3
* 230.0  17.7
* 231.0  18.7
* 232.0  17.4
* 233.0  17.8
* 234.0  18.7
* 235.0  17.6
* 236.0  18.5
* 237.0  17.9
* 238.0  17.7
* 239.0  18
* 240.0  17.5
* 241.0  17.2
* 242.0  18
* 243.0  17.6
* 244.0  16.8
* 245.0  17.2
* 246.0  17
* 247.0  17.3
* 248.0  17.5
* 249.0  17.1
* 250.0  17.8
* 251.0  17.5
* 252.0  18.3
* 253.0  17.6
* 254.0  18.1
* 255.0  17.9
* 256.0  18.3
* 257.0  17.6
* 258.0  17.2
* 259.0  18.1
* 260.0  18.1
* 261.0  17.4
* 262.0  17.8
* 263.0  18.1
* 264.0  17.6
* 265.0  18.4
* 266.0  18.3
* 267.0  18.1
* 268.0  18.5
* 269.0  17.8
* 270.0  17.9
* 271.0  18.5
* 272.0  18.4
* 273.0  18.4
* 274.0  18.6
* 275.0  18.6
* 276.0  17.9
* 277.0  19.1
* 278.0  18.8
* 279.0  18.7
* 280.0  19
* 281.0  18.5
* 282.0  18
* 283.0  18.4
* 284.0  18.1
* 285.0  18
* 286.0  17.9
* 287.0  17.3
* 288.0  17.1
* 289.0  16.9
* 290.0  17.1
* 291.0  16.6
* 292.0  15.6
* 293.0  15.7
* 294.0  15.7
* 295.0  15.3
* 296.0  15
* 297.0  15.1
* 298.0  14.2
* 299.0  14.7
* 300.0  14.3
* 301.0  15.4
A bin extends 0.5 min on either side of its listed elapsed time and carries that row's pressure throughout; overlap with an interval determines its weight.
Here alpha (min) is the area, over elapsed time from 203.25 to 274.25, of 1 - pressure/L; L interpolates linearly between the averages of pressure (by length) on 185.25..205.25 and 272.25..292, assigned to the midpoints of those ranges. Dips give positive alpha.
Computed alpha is 1.9 min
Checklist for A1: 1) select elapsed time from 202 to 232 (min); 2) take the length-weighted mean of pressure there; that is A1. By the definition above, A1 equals 19.7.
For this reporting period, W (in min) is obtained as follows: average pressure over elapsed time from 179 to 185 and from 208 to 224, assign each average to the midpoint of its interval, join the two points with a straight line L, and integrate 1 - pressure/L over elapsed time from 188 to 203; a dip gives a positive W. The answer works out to -4.85 min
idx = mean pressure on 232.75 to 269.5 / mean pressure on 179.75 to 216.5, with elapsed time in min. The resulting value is 0.92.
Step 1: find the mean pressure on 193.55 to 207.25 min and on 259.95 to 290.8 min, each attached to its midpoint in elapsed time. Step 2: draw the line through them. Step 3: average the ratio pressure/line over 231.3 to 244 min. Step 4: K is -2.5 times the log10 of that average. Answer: 0.10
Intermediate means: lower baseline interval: 21.1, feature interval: 17.8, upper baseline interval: 18.1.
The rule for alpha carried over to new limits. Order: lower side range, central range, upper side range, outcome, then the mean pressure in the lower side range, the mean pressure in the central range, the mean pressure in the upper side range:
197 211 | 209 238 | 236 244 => 0.5 min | 21.2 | 19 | 17.7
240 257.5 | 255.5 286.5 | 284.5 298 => -2.4 min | 17.6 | 18.2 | 16.3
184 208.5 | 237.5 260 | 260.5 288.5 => 1.4 min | 20.1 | 17.6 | 18.2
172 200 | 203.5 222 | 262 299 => -4.2 min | 16.3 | 20.4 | 17.5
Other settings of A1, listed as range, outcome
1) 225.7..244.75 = 17.9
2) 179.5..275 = 18.5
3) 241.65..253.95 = 17.5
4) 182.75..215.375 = 19.9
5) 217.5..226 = 19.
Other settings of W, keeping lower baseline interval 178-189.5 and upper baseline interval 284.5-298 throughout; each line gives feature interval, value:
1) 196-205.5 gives -4.21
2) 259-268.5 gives -1.32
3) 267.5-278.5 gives -1.65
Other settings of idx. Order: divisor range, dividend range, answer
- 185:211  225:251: 0.87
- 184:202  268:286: 0.93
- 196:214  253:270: 0.85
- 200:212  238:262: 0.84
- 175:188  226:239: 1.39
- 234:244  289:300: 0.87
